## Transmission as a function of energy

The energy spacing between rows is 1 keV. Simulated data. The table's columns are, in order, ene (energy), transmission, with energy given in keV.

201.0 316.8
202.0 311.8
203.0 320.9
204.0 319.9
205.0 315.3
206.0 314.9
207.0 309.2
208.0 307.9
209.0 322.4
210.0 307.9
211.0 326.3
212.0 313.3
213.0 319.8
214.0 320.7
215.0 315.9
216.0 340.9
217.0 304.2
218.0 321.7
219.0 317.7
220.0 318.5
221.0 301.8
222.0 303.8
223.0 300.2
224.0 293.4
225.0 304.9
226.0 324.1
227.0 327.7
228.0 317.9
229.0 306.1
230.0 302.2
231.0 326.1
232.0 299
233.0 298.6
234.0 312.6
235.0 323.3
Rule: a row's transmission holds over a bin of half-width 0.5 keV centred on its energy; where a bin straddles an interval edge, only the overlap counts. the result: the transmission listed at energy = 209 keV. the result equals 322.4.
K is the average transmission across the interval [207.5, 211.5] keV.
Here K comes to 316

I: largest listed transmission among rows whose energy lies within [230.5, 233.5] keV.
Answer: 326.1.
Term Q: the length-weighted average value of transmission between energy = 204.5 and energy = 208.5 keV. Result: 312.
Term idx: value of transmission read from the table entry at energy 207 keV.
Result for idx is 309.2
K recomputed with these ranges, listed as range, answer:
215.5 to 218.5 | 322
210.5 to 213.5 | 320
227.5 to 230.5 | 309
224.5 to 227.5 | 319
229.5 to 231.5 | 314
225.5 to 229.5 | 319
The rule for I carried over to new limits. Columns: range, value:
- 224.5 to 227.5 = 327.7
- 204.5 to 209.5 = 322.4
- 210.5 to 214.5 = 326.3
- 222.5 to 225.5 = 304.9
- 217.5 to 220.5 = 321.7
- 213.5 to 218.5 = 340.9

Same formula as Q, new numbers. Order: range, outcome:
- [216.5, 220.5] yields 316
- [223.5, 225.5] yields 299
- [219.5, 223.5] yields 306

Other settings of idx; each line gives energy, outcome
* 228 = 317.9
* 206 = 314.9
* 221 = 301.8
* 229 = 306.1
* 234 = 312.6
